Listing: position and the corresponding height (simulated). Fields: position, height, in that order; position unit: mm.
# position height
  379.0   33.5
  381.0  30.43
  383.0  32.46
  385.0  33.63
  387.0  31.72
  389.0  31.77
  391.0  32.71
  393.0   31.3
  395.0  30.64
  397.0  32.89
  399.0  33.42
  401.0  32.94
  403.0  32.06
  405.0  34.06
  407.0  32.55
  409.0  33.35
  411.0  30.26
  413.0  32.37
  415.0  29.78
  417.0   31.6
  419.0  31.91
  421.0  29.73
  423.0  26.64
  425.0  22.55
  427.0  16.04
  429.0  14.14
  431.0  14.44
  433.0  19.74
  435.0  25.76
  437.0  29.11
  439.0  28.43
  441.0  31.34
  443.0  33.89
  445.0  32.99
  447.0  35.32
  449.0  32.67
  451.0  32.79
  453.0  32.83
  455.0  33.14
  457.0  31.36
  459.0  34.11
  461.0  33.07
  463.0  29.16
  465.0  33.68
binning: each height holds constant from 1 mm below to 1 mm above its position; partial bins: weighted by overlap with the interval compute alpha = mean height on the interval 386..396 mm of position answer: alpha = 31.6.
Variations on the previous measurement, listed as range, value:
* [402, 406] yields 33.1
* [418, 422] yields 30.8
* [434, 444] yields 29.7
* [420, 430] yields 21.8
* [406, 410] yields 33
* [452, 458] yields 32.4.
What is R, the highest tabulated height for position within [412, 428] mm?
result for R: 32.37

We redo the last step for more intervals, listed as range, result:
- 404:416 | 34.06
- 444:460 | 35.32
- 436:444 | 33.89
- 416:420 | 31.91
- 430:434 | 19.74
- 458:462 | 34.11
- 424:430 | 22.55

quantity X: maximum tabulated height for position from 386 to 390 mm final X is 31.77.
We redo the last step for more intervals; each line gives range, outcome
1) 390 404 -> 33.42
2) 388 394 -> 32.71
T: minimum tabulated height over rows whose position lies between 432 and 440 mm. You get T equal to 19.74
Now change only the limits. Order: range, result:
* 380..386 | 30.43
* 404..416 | 29.78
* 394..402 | 30.64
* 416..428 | 16.04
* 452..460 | 31.36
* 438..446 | 28.43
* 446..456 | 32.67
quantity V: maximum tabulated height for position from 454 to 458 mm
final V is 33.14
